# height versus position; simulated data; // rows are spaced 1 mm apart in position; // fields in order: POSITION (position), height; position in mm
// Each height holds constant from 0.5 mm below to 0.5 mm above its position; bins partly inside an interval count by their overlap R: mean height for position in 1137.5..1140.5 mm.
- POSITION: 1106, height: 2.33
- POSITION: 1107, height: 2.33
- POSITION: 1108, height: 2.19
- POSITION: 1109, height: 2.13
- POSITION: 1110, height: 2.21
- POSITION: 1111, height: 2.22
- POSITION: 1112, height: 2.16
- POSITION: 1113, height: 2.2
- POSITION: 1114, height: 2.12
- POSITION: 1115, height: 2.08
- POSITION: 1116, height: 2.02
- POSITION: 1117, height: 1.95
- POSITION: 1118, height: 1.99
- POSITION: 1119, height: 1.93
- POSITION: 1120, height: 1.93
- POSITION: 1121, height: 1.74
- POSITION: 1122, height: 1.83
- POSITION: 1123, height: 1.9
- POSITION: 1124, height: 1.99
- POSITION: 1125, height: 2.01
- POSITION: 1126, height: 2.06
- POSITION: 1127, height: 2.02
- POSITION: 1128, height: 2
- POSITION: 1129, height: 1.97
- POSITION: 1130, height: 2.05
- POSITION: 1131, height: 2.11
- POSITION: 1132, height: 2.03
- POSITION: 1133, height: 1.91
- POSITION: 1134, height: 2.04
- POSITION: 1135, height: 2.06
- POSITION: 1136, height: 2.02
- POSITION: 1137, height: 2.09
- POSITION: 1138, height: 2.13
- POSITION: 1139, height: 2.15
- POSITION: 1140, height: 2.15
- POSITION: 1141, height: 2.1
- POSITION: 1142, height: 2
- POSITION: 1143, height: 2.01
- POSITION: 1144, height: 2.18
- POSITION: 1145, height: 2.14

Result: 2.14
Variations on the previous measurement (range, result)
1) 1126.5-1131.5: 2.03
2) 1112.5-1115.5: 2.13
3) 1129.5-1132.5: 2.06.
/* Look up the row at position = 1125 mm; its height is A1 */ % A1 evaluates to 2.01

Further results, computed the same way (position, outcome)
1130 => 2.05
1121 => 1.74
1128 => 2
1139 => 2.15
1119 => 1.93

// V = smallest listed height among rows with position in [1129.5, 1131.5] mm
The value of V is 2.05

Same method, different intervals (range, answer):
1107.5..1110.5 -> 2.13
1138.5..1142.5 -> 2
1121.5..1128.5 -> 1.83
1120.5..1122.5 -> 1.74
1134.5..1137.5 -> 2.02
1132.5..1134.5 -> 1.91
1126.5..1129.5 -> 1.97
